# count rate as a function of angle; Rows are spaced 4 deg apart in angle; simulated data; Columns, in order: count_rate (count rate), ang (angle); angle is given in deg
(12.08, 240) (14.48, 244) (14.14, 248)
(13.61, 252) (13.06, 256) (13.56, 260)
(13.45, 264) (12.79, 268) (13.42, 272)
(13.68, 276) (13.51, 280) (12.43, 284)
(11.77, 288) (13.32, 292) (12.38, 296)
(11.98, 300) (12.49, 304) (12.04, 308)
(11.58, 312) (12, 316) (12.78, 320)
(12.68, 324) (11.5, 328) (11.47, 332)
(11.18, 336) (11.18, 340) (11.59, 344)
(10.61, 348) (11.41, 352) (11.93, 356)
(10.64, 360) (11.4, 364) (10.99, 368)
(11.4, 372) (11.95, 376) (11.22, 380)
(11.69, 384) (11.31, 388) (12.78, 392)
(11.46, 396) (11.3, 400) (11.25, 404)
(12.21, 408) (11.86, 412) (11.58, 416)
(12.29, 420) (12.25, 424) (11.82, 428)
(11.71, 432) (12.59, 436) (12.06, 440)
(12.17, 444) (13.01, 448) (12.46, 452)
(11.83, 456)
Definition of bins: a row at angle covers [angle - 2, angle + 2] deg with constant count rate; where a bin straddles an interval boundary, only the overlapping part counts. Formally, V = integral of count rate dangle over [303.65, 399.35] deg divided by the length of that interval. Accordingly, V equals 11.6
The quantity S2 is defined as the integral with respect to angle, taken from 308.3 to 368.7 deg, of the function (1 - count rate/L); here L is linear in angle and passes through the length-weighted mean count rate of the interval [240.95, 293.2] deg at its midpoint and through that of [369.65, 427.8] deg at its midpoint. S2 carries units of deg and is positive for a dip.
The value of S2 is 4.40 deg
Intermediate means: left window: 13.3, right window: 11.8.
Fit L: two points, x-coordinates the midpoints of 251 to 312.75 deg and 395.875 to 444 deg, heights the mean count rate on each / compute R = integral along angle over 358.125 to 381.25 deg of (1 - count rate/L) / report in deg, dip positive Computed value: 1.82 deg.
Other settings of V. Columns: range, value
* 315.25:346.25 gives 11.8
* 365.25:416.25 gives 11.6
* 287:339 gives 12.1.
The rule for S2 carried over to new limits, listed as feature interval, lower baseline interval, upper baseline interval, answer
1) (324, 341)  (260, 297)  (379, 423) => 1.3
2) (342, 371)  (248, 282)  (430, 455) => 3.7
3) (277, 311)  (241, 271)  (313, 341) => 0.3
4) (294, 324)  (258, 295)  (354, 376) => 0.5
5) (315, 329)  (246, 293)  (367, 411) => 0.2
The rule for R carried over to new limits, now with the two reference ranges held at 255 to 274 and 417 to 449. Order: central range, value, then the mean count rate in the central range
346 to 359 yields 1.5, 11.3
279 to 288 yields 0.3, 12.6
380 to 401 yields 1.3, 11.7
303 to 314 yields 0.8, 12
